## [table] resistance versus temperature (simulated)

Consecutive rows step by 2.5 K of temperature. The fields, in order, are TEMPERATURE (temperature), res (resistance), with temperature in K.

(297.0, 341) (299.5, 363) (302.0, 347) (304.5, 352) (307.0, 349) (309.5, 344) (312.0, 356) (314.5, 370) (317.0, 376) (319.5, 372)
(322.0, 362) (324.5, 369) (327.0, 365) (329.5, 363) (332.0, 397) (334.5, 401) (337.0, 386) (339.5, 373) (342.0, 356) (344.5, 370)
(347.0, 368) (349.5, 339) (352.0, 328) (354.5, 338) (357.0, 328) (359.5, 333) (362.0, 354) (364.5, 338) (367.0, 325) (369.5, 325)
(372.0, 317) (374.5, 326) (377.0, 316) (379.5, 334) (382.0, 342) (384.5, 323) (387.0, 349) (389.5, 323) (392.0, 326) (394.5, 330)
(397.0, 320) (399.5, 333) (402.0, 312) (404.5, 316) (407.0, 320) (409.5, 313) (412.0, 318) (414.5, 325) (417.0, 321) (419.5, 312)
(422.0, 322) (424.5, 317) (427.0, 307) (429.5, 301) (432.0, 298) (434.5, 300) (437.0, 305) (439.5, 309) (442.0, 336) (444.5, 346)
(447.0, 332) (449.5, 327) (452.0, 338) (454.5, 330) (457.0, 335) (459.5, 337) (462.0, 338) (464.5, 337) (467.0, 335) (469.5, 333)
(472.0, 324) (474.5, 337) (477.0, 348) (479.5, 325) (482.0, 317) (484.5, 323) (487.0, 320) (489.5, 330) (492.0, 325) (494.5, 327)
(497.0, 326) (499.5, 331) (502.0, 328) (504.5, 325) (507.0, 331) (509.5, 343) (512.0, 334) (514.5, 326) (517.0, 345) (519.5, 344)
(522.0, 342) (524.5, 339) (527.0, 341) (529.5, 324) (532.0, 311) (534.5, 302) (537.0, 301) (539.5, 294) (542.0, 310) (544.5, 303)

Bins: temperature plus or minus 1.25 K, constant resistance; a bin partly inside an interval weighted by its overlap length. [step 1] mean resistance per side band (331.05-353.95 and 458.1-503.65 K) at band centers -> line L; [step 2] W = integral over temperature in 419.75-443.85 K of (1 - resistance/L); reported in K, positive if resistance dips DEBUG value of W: 2.2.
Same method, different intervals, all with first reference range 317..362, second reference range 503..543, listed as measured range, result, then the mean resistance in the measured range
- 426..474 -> 2.1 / 325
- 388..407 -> 1.5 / 323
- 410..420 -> 0.8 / 319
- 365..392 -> 2.0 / 328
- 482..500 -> 0.4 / 325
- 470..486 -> 0.3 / 329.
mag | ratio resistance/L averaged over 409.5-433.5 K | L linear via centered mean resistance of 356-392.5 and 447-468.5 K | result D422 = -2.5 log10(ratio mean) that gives 0.07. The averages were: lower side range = 331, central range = 313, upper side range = 334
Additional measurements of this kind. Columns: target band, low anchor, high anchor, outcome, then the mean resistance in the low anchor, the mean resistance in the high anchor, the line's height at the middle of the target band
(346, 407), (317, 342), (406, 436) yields 0.04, 375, 313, 343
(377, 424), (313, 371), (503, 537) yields 0.08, 358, 330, 349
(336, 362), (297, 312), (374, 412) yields -0.04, 351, 325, 338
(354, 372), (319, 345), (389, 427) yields 0.06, 374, 320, 352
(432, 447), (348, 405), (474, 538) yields 0.04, 330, 329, 329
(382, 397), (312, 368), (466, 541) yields 0.06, 360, 328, 350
